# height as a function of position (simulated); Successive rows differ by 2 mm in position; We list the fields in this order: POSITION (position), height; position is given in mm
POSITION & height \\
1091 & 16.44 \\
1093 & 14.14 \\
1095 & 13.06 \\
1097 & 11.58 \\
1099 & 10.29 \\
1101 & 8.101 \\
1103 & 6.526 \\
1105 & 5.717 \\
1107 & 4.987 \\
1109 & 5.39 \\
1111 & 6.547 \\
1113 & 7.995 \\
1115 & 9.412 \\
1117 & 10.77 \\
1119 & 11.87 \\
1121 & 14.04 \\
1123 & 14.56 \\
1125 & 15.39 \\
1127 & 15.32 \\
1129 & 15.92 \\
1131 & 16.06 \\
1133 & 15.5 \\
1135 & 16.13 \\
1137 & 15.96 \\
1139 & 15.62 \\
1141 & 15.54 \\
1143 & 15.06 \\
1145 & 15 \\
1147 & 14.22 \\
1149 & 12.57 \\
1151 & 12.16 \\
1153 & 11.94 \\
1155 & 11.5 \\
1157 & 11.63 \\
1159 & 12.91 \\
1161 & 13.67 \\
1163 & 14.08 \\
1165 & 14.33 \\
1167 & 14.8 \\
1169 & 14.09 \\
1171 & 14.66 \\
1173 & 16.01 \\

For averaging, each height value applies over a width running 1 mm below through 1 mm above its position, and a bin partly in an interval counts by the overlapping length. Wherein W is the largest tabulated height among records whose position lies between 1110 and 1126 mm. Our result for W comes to 15.39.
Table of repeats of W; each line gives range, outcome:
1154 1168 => 14.8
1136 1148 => 15.96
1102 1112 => 6.547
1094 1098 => 13.06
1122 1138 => 16.13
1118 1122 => 14.04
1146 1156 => 14.22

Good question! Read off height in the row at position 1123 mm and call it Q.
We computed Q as 14.56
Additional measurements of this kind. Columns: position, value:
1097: 11.58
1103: 6.526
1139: 15.62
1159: 12.91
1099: 10.29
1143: 15.06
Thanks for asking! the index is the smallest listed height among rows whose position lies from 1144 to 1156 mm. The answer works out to 11.5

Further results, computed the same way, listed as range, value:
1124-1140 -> 15.32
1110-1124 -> 6.547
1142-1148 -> 14.22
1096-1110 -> 4.987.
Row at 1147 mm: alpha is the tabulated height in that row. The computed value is 14.22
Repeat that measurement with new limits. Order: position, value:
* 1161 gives 13.67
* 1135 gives 16.13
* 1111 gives 6.547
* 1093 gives 14.14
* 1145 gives 15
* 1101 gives 8.101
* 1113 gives 7.995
